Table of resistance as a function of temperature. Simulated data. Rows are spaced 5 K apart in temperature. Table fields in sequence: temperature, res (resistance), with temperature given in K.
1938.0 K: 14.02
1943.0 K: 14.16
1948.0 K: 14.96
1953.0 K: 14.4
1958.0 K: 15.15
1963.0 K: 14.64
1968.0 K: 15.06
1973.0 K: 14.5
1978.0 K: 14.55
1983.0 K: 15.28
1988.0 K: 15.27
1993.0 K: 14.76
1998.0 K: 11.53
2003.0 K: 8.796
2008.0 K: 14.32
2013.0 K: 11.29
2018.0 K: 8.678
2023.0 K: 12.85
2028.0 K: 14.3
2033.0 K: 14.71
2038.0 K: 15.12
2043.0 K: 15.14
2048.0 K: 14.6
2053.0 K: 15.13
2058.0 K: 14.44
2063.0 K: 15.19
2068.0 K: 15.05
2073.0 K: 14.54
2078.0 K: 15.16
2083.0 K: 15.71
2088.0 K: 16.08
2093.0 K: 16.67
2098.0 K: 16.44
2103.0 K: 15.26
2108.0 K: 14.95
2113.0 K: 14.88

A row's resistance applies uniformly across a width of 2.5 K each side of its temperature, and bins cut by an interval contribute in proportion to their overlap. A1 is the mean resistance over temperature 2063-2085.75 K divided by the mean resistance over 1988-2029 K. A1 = 1.24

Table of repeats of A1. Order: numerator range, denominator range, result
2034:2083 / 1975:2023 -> 1.17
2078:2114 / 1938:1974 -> 1.07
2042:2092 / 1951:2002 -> 1.06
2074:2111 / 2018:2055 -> 1.11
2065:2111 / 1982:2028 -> 1.24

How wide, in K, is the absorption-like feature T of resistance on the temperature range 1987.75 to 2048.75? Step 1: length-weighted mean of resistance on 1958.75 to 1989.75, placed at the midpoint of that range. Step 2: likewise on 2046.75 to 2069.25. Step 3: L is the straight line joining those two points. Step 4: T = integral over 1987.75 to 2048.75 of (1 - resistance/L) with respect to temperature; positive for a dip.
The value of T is 7.5 K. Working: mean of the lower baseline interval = 14.9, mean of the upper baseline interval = 14.9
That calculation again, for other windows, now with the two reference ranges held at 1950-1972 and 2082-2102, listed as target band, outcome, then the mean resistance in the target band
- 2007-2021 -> 3.8 K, 11.2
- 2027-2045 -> 0.9 K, 14.9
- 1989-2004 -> 2.8 K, 12.3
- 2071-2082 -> 0.7 K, 15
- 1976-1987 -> 0.0 K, 15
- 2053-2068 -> 0.9 K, 14.9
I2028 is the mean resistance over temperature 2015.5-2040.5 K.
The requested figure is 13.1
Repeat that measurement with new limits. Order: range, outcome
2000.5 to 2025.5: 11.2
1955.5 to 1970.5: 14.9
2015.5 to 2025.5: 10.8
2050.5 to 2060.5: 14.8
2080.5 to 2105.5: 16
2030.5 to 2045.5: 15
